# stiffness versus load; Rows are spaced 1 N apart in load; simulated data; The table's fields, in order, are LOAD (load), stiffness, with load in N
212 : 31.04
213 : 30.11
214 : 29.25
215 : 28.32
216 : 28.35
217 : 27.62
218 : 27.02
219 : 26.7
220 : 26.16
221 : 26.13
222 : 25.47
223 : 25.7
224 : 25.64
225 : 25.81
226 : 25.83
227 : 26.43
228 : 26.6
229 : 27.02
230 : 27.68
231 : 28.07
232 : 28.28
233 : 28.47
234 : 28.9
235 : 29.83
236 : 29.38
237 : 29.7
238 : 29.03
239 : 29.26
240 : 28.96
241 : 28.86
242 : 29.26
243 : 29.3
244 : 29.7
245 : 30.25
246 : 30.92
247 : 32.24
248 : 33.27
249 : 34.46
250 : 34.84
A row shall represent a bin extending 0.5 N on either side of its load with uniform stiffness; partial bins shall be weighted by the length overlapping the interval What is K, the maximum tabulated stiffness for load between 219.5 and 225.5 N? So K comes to 26.16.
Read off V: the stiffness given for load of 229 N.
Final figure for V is 27.02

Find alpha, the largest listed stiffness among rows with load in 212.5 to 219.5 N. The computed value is 30.11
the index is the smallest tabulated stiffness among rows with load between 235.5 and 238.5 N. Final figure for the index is 29.03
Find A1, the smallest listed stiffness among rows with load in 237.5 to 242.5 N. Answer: 28.86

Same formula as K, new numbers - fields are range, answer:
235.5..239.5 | 29.7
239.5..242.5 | 29.26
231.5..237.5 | 29.83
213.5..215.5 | 29.25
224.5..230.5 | 27.68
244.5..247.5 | 32.24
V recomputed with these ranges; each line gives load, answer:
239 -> 29.26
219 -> 26.7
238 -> 29.03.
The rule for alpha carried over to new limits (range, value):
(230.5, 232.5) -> 28.28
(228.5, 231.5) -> 28.07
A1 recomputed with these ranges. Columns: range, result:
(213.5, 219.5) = 26.7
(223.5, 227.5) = 25.64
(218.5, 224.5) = 25.47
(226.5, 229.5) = 26.43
